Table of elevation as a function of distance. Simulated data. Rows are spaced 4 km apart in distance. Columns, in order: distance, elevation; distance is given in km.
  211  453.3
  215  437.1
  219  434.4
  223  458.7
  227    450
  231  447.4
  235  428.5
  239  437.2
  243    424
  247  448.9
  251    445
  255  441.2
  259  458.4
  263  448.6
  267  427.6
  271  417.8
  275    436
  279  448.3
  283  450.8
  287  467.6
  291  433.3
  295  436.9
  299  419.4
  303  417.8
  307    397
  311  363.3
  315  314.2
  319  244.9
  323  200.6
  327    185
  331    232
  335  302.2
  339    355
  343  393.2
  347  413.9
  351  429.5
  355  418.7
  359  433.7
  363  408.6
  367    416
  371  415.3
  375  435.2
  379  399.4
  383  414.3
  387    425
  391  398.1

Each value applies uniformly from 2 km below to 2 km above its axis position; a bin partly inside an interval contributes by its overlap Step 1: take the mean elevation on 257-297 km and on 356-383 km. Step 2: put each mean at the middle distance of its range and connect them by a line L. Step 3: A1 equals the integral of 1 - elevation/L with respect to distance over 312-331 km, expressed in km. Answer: 8.3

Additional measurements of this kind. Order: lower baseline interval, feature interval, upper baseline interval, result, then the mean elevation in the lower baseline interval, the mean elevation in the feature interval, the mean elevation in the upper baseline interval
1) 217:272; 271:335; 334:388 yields 9.28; 441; 363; 406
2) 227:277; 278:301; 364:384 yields -0.57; 439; 442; 416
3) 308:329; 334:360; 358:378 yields -2.76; 268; 394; 420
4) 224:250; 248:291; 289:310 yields -1.51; 440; 444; 418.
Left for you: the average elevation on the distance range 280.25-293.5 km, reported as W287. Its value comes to 450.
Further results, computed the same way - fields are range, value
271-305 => 438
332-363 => 388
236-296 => 441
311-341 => 269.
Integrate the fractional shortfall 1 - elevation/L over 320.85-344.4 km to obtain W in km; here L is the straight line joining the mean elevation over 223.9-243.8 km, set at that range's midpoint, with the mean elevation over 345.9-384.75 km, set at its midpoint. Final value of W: 8.27 km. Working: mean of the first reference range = 439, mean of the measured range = 275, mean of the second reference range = 419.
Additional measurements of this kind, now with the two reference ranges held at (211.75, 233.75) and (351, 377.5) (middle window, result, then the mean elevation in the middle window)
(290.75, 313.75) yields 1.4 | 406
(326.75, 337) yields 4.3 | 249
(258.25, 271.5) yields 0.0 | 438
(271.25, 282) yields -0.1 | 439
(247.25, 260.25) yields -0.2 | 448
